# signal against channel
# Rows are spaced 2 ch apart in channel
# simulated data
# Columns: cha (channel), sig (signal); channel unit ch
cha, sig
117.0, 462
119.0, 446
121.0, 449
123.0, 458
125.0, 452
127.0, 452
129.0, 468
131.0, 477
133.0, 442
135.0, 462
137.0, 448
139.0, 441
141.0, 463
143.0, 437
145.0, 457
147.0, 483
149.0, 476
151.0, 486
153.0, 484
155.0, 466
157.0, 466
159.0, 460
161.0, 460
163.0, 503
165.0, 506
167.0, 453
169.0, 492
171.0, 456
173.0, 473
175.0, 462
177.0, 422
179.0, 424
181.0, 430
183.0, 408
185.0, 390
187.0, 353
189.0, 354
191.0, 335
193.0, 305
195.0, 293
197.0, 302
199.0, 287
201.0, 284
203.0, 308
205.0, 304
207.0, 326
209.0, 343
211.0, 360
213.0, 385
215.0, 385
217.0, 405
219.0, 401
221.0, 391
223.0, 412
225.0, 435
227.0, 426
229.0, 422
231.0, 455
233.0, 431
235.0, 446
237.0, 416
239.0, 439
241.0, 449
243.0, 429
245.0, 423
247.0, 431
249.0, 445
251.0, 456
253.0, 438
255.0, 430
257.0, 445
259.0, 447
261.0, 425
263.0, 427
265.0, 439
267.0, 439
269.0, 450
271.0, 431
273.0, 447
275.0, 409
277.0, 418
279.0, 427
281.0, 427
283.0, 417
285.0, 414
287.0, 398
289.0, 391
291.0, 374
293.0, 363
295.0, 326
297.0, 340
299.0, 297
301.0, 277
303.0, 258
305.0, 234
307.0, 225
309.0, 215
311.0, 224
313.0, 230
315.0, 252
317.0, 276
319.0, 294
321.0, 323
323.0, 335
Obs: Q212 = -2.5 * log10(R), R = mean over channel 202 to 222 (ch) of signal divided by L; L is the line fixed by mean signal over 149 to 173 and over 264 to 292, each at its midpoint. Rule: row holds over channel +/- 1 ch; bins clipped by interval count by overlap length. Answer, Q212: 0.242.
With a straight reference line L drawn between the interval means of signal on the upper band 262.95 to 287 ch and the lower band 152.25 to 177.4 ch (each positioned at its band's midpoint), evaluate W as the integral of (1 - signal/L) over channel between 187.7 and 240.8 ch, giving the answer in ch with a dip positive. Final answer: 9.2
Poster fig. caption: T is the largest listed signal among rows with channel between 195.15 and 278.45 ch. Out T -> 456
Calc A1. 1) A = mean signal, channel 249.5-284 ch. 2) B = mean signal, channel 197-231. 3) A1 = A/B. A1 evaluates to 1.18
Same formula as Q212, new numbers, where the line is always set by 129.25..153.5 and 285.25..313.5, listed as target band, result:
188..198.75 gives 0.28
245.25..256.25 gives -0.24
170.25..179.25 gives -0.05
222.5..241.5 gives -0.17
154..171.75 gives -0.08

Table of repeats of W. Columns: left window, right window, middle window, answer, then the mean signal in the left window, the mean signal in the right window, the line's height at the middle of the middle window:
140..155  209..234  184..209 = 6.24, 469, 406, 428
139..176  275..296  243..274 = -1.97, 470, 396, 412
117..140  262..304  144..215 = 4.69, 454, 389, 433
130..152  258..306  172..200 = 4.08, 461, 386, 437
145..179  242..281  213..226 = 1.33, 470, 434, 449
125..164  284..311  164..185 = -0.70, 464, 313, 435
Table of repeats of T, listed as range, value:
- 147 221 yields 506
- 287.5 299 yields 391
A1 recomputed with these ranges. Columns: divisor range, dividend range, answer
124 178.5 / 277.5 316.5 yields 0.69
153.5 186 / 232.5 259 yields 0.96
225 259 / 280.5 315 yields 0.72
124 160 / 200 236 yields 0.83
